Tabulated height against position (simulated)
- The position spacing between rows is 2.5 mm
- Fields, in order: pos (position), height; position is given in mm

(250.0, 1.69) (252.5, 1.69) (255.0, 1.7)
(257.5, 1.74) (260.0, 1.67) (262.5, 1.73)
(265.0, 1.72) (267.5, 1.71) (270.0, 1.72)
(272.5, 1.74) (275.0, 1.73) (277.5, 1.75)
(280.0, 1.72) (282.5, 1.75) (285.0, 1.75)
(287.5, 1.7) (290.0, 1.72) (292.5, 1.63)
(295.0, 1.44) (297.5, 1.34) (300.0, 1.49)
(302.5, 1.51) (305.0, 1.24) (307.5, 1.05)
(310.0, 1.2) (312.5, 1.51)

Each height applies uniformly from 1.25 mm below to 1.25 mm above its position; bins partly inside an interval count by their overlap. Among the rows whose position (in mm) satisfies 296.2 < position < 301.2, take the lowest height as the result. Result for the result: 1.34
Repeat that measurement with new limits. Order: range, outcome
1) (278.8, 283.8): 1.72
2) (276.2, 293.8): 1.63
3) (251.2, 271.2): 1.67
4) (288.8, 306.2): 1.24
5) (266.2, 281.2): 1.71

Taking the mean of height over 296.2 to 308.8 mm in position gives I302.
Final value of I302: 1.33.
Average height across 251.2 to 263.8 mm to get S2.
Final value 1.71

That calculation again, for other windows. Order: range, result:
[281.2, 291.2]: 1.73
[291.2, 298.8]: 1.47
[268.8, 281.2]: 1.73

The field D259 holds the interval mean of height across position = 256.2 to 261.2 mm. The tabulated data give 1.71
